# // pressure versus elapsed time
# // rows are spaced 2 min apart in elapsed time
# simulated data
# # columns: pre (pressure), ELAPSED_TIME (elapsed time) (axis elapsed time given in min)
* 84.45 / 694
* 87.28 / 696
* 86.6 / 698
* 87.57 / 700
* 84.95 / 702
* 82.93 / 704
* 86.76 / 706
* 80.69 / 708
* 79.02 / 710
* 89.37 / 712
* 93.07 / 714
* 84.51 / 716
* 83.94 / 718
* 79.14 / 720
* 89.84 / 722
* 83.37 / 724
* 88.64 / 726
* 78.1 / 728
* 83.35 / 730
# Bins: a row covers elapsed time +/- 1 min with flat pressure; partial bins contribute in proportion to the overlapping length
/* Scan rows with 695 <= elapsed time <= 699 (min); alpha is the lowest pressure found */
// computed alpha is 86.6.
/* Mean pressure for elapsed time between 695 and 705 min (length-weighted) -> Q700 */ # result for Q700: 85.9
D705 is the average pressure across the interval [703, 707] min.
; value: 84.8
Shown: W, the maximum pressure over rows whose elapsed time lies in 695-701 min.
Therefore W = 87.57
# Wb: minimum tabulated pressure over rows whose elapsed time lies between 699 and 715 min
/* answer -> 79.02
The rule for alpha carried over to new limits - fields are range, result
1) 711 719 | 83.94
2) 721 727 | 83.37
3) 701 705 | 82.93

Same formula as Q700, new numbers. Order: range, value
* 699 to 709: 84.6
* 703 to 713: 83.8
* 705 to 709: 83.7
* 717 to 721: 81.5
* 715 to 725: 84.2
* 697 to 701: 87.1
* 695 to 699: 86.9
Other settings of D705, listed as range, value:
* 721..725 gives 86.6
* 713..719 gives 87.2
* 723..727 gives 86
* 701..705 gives 83.9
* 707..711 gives 79.9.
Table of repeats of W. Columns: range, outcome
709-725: 93.07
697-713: 89.37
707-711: 80.69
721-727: 89.84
